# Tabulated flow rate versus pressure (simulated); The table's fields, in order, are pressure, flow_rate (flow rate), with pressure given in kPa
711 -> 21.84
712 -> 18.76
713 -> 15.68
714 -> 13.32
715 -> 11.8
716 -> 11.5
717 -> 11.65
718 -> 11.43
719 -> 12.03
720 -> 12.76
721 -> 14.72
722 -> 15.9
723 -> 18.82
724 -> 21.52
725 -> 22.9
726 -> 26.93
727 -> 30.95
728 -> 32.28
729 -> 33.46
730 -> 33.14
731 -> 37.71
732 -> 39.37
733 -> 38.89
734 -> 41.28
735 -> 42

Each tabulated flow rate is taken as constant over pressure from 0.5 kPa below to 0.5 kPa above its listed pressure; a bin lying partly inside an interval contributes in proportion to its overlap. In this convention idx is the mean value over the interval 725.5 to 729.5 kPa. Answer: 30.9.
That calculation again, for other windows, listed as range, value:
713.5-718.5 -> 11.9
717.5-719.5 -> 11.7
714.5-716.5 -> 11.7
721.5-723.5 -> 17.4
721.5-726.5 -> 21.2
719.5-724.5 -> 16.7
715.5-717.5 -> 11.6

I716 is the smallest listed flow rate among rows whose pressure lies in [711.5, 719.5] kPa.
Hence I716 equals 11.43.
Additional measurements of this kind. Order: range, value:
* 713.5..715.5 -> 11.8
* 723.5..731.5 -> 21.52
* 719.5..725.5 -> 12.76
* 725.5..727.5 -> 26.93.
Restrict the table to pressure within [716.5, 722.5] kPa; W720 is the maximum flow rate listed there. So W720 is 15.9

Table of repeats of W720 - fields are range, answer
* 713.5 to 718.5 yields 13.32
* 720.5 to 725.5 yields 22.9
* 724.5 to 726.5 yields 26.93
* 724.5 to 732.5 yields 39.37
